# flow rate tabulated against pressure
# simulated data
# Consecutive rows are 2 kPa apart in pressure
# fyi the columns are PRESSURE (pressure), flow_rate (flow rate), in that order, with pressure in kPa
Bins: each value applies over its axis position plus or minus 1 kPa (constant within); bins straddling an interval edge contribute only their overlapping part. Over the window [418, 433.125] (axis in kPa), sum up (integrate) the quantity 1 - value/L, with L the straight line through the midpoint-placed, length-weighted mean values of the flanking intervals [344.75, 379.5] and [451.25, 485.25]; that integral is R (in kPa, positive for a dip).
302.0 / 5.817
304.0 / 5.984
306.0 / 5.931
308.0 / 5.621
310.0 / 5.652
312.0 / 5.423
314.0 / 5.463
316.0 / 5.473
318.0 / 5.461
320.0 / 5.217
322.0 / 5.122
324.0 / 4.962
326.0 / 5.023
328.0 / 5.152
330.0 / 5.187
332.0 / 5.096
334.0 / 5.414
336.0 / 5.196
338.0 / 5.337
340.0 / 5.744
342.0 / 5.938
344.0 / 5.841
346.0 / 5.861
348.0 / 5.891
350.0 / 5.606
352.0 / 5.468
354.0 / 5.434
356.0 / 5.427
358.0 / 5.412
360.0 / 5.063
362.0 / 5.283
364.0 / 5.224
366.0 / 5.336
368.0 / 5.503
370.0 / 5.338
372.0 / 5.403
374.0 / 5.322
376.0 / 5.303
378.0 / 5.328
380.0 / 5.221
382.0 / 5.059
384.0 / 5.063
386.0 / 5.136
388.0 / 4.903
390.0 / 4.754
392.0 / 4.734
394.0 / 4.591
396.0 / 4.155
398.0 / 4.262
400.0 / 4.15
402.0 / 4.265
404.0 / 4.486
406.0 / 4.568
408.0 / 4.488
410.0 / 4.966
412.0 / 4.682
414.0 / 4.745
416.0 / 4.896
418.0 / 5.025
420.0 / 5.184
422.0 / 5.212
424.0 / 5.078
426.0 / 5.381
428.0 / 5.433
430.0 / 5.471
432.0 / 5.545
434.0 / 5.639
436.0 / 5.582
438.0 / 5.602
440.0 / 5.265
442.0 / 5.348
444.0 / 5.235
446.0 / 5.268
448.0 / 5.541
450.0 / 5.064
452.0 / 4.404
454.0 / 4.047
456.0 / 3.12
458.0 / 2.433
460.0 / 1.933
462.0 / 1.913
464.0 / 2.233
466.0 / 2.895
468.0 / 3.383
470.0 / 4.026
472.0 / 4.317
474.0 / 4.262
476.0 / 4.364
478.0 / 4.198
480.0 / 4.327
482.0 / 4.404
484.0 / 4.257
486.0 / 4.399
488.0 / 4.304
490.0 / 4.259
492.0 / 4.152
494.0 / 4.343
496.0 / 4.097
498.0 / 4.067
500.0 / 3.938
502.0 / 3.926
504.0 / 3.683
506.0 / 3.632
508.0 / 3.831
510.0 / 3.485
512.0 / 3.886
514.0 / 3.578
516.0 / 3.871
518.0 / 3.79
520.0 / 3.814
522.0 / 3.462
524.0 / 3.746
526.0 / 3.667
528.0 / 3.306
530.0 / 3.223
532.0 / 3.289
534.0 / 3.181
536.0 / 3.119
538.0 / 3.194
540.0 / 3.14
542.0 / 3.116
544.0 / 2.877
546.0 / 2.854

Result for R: -3.5 kPa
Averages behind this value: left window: 5.42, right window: 3.56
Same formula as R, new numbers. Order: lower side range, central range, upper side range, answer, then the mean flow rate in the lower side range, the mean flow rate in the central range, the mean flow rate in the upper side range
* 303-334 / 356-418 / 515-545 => -2.47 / 5.39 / 4.93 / 3.39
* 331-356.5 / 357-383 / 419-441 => 1.04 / 5.56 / 5.29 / 5.4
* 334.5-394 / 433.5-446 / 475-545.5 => -2.49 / 5.34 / 5.42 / 3.76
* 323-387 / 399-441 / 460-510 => -4.11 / 5.36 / 5.03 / 3.84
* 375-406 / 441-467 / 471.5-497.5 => 3.76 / 4.75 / 3.8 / 4.28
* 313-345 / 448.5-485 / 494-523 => 4.31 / 5.35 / 3.67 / 3.81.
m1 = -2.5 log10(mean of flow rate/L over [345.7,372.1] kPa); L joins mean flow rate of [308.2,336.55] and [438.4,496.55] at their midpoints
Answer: -0.09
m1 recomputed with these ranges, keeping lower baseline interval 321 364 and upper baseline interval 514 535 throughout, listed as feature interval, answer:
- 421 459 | -0.13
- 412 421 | -0.07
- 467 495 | -0.06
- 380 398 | 0.03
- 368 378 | -0.06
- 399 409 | 0.09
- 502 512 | 0.00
